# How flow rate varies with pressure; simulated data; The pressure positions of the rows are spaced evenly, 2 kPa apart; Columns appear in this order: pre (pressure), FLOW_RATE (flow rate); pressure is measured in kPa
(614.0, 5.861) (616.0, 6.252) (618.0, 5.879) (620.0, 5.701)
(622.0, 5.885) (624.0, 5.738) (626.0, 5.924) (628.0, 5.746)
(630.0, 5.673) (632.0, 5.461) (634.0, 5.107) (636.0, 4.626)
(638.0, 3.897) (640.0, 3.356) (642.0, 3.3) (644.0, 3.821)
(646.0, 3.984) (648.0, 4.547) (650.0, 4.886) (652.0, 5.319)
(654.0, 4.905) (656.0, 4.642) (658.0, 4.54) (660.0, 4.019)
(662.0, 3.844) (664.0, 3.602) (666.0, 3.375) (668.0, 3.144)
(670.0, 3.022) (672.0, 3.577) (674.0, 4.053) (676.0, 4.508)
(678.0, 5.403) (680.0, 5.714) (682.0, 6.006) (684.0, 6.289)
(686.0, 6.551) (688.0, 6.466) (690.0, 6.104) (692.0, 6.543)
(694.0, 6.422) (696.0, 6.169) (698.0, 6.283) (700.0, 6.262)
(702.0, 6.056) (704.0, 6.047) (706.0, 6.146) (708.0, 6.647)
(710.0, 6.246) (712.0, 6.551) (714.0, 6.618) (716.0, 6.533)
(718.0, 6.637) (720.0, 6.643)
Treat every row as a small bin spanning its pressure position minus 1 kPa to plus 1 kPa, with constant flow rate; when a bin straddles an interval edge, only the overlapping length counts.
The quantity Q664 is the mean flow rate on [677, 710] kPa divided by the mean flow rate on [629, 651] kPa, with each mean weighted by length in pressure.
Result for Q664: 1.4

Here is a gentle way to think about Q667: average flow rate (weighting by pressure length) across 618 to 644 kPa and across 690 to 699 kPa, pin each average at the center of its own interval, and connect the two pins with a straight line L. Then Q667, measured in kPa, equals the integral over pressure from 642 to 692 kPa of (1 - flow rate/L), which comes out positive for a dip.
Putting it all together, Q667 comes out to 9.5 kPa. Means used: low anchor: 5.02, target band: 4.69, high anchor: 6.33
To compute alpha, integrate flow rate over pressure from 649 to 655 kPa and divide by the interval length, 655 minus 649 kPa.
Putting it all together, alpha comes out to 5.04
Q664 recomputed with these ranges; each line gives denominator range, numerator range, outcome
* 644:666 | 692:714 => 1.45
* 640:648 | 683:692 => 1.69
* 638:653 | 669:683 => 1.11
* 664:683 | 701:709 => 1.46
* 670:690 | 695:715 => 1.19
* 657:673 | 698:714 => 1.73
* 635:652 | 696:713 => 1.52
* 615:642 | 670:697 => 1.06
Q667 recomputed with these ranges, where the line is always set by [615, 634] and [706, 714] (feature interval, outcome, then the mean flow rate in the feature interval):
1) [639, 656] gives 4.8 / 4.29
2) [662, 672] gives 4.5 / 3.37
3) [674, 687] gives 1.3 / 5.62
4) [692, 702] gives 0.1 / 6.29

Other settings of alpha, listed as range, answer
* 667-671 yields 3.08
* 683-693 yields 6.39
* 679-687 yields 6.14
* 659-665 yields 3.82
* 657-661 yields 4.28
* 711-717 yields 6.57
